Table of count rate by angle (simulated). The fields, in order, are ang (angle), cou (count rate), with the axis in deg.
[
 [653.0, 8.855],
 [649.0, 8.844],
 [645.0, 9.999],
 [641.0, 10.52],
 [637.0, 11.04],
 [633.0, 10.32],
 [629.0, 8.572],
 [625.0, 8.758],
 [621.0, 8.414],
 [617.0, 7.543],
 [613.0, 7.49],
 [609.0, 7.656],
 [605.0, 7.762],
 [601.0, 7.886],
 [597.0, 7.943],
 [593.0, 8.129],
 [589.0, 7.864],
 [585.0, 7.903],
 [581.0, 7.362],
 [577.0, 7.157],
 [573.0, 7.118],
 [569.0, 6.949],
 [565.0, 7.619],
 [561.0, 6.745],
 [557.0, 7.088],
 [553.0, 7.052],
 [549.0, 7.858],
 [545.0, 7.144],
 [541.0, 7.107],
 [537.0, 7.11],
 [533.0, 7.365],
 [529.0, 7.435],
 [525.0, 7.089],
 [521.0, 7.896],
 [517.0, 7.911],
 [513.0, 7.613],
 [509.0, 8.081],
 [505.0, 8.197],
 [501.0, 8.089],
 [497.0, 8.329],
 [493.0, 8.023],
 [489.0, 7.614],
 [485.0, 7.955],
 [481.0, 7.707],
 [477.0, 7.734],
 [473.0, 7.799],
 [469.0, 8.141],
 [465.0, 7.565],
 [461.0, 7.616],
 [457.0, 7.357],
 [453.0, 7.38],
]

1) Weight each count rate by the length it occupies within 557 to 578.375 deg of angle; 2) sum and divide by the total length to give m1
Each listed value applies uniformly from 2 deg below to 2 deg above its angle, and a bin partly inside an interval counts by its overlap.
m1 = 7.11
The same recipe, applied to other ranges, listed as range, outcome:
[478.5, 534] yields 7.81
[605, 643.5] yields 8.88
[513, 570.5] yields 7.33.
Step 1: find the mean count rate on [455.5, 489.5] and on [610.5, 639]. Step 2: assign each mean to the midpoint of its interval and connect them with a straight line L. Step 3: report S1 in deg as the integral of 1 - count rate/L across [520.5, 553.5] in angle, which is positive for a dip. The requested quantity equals 3.5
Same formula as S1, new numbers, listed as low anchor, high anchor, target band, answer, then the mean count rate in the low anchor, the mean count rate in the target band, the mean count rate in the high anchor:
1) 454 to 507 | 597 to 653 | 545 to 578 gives 4.7 deg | 7.85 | 7.2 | 8.8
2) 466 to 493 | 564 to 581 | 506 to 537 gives -0.3 deg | 7.83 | 7.61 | 7.2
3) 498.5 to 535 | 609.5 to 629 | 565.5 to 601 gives 1.7 deg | 7.75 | 7.57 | 8.07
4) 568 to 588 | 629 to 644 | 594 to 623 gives 3.4 deg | 7.34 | 7.82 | 10.3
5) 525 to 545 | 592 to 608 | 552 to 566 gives 0.7 deg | 7.23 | 7.1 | 7.9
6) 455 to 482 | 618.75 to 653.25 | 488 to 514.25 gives 0.1 deg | 7.7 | 8.02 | 9.5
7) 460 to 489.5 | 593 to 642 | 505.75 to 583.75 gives 7.7 deg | 7.78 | 7.37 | 8.6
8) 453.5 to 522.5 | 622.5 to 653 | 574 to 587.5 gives 2.3 deg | 7.85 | 7.46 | 9.64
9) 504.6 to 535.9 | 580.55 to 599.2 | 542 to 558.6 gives 1.0 deg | 7.66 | 7.28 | 7.88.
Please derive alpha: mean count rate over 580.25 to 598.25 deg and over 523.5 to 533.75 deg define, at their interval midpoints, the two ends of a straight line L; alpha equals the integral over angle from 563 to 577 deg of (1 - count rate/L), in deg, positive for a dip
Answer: 0.9 deg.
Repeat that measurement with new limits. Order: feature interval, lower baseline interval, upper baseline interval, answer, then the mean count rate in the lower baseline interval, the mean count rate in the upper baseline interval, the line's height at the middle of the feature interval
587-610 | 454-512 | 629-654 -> 3.54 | 7.86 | 9.86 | 9.32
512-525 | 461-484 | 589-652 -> 0.57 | 7.78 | 8.7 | 8.07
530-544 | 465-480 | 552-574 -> 0.19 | 7.84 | 7.1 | 7.31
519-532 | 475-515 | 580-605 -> 0.73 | 7.93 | 7.86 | 7.91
